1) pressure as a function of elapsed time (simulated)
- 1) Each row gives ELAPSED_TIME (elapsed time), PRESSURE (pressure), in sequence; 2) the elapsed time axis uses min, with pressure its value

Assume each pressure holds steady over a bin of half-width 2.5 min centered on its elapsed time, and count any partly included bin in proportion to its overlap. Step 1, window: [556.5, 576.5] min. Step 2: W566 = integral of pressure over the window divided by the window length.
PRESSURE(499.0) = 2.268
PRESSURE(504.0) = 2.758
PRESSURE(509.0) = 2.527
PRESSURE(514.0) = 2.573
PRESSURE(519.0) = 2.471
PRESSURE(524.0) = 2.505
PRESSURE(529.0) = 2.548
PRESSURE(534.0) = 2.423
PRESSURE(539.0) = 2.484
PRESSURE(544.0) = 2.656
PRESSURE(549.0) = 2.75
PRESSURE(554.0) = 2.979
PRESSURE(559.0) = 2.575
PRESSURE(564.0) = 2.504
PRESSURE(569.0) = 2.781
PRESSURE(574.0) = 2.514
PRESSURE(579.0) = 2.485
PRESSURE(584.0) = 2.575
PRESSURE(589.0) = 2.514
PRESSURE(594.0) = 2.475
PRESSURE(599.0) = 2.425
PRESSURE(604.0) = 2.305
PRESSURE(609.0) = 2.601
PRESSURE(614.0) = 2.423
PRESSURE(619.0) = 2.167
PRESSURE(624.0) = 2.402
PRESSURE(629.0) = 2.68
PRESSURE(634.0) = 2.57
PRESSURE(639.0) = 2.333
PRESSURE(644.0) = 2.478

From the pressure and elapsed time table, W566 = 2.59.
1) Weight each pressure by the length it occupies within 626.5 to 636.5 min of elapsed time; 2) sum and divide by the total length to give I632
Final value 2.62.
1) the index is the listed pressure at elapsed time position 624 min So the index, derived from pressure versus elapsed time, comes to 2.402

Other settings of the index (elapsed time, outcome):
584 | 2.575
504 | 2.758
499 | 2.268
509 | 2.527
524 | 2.505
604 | 2.305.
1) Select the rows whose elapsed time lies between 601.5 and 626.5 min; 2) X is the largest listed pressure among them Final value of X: 2.601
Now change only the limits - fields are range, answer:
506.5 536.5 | 2.573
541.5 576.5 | 2.979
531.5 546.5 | 2.656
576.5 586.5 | 2.575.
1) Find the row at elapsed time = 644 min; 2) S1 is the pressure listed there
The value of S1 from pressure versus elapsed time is 2.478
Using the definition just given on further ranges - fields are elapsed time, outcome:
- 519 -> 2.471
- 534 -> 2.423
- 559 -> 2.575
